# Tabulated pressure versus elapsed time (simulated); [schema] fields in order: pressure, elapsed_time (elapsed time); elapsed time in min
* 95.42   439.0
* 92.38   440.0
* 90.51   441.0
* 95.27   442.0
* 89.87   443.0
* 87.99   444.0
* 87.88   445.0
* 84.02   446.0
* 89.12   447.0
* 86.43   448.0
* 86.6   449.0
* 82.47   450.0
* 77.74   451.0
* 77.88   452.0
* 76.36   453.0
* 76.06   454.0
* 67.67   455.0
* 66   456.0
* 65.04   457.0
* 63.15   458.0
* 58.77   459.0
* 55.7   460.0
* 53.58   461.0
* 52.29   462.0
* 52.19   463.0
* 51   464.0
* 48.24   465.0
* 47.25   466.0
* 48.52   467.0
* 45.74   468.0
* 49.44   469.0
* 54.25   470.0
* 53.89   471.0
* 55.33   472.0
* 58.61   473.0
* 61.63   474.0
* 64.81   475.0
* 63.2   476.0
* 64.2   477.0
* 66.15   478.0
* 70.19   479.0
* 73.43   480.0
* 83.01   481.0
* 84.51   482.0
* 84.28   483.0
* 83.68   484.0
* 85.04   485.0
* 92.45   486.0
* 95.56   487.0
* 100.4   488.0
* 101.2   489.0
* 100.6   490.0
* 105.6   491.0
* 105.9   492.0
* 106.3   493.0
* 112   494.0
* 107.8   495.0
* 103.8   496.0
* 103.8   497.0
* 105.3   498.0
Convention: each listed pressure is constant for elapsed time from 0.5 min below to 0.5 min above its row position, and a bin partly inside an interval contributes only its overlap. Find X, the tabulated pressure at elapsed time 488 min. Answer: 100.4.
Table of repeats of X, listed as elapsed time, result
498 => 105.3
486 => 92.45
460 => 55.7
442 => 95.27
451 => 77.74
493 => 106.3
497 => 103.8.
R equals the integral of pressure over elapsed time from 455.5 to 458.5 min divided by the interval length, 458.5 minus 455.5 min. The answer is 64.7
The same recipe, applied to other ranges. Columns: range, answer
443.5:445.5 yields 87.9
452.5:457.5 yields 70.2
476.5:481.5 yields 71.4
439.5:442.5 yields 92.7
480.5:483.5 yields 83.9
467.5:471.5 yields 50.8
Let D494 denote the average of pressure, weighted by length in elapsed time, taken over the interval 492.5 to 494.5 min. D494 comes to 109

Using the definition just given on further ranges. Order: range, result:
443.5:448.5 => 87.1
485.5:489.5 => 97.4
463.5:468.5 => 48.1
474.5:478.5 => 64.6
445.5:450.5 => 85.7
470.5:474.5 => 57.4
